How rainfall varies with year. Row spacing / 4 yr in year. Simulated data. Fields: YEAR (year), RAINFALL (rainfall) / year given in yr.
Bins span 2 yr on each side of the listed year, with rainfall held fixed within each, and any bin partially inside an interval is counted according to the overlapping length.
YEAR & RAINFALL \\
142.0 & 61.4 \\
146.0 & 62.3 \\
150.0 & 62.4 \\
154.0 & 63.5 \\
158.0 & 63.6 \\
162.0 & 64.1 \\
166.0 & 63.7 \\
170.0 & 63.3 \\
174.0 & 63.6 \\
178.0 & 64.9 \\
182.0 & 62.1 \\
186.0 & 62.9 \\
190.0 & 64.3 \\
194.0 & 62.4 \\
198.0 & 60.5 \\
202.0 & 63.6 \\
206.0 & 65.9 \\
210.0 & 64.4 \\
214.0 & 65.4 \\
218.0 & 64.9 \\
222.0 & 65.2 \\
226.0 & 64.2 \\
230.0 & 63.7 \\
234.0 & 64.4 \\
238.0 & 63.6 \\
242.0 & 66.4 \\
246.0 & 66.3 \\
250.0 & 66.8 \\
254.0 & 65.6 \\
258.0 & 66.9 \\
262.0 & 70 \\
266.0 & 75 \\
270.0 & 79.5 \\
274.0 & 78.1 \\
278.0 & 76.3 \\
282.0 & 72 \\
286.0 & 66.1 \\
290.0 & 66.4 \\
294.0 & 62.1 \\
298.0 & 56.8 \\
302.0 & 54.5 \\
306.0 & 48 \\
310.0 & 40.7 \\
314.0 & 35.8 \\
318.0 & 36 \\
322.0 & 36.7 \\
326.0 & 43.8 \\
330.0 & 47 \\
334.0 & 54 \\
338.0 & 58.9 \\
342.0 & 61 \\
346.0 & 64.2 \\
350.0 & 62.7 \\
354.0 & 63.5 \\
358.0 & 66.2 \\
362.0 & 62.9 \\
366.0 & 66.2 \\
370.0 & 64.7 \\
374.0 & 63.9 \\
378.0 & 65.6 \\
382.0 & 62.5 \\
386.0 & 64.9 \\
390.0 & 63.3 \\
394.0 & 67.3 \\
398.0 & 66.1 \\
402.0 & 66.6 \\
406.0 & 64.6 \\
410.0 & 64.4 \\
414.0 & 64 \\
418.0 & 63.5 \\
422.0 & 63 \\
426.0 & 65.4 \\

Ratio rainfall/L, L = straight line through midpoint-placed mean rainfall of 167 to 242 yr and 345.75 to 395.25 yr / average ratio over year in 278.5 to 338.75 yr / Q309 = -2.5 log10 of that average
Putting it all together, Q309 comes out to 0.22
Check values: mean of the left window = 63.9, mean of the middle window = 52.4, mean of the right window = 64.4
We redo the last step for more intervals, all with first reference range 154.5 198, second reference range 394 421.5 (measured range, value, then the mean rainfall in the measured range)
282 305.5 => 0.05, 61.3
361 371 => 0.00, 64.8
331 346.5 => 0.11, 58.3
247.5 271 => -0.10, 70.2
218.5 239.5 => -0.01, 64.3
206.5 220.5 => -0.02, 65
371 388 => 0.01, 64.3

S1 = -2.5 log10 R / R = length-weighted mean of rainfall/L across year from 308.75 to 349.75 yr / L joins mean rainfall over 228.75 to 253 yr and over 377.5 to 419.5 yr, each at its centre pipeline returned 0.316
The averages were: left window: 65.3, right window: 64.8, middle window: 48.6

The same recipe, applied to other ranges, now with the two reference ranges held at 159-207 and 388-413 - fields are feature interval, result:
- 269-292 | -0.14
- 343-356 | 0.03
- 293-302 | 0.11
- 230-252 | -0.02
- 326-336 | 0.30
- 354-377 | 0.01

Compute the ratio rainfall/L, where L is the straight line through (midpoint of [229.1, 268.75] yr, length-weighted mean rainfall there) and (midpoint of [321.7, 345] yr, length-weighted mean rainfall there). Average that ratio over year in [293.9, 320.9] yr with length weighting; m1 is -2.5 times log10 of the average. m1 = 0.22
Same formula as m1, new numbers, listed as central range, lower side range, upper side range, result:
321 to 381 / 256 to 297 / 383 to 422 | 0.14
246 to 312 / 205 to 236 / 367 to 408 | -0.01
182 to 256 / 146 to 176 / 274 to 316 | -0.05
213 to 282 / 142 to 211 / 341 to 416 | -0.08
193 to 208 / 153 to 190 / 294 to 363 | -0.03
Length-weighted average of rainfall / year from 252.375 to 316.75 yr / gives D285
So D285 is 63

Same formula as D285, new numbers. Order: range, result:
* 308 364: 52.4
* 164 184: 63.5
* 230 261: 65.7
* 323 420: 61.9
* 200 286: 68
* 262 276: 76.5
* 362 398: 64.8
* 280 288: 69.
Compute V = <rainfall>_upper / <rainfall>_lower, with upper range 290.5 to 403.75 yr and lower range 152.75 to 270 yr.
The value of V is 0.88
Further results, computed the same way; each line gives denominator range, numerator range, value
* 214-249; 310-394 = 0.88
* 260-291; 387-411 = 0.89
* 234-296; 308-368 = 0.77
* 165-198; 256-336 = 0.92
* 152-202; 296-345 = 0.76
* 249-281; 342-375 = 0.88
